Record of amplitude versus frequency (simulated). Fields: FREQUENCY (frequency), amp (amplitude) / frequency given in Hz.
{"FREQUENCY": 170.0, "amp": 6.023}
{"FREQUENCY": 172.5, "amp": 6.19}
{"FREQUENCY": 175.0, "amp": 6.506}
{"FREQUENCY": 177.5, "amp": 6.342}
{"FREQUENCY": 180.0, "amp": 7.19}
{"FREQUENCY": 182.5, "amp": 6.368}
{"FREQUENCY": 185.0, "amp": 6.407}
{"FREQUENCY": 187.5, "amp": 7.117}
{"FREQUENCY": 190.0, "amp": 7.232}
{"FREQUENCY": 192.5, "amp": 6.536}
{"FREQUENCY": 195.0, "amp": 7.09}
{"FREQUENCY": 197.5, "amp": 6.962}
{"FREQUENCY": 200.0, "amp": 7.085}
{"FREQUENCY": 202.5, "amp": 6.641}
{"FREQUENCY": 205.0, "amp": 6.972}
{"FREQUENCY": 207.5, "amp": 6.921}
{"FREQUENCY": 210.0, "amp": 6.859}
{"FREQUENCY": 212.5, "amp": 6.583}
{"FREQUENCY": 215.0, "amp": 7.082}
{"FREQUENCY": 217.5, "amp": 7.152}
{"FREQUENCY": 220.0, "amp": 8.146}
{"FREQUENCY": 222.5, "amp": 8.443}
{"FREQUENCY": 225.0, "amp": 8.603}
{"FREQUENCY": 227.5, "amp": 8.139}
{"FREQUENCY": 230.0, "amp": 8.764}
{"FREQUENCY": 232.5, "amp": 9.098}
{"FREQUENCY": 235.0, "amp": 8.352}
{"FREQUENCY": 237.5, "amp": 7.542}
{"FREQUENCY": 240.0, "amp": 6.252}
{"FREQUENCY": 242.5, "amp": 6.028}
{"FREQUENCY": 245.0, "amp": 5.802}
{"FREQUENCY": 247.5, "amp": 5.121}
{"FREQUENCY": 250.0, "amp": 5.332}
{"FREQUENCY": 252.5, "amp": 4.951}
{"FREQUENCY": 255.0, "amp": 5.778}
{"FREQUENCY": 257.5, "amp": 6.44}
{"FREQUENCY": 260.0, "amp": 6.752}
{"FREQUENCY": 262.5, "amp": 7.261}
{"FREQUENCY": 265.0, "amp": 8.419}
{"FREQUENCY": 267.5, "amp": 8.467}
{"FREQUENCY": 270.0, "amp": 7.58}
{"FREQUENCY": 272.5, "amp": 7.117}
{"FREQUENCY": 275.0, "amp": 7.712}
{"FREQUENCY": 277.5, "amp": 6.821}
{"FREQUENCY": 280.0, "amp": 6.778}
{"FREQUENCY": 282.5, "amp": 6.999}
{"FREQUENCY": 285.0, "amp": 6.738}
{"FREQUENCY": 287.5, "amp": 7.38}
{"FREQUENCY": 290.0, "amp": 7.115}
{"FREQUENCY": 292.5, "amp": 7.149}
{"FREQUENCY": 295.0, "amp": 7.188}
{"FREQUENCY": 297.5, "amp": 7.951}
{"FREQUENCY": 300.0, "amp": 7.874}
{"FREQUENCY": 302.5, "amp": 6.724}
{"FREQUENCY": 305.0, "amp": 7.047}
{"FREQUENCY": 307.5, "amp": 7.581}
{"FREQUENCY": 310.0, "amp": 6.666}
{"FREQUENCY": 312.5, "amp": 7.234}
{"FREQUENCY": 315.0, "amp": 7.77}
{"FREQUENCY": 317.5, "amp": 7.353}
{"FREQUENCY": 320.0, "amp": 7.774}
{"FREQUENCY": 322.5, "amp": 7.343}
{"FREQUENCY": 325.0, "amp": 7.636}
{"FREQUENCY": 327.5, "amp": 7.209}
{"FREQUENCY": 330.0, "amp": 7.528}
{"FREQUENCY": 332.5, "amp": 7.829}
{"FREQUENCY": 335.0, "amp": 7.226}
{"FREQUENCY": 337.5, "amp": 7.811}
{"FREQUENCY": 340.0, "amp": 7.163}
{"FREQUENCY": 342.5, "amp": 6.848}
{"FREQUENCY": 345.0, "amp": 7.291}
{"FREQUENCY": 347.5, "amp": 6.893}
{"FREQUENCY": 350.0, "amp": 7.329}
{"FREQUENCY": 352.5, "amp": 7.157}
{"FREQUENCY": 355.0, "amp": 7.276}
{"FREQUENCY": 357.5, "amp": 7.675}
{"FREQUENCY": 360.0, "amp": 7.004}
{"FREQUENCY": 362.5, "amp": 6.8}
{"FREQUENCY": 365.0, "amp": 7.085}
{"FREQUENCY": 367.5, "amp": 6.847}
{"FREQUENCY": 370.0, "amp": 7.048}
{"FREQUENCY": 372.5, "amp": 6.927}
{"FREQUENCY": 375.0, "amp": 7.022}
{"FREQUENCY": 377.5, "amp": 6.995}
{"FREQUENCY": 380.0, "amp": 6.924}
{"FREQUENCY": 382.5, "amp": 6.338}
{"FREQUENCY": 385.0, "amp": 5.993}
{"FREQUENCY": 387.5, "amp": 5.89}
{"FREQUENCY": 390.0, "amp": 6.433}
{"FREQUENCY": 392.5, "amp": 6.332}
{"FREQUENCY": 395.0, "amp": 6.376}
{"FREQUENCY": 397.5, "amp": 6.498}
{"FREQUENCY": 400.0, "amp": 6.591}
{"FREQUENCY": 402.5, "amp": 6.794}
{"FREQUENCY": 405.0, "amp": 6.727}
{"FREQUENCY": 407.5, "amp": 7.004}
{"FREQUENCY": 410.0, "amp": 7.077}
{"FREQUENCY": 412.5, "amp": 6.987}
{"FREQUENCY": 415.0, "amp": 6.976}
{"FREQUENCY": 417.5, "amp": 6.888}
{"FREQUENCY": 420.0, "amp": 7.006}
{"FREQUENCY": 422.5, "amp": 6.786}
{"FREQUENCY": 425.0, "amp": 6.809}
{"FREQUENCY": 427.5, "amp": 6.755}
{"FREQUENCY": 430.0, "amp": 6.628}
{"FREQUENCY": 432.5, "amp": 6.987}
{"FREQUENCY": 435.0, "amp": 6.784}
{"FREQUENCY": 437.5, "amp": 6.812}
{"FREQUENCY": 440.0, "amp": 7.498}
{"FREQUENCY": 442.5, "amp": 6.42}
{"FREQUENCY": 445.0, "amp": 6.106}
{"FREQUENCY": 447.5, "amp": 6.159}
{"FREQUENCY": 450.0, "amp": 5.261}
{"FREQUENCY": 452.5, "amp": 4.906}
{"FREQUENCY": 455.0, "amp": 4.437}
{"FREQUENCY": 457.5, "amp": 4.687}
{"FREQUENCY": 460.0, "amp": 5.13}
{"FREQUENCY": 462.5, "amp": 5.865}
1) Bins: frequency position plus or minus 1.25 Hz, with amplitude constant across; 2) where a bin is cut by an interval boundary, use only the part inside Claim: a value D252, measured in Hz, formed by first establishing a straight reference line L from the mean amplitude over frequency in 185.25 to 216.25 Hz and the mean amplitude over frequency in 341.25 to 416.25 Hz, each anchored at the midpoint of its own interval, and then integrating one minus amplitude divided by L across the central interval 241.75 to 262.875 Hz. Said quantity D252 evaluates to 3.08 Hz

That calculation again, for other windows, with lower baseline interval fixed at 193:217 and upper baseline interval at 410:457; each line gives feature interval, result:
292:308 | -1.54 Hz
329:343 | -1.66 Hz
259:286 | -2.28 Hz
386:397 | 0.44 Hz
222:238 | -3.74 Hz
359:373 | -0.79 Hz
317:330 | -1.58 Hz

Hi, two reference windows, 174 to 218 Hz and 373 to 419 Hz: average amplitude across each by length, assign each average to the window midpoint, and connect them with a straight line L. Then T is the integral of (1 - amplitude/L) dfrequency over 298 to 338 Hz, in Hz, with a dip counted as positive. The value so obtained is -4.1 Hz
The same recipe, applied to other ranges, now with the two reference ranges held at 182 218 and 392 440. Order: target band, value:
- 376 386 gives 0.33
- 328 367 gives -2.43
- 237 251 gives 1.87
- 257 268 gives -0.99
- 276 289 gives -0.22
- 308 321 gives -1.00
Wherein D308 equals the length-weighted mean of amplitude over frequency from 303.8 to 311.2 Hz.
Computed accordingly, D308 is 7.1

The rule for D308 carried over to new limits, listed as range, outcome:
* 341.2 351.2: 7.09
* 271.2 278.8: 7.22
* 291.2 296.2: 7.17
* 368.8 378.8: 7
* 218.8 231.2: 8.42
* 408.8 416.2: 7.01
